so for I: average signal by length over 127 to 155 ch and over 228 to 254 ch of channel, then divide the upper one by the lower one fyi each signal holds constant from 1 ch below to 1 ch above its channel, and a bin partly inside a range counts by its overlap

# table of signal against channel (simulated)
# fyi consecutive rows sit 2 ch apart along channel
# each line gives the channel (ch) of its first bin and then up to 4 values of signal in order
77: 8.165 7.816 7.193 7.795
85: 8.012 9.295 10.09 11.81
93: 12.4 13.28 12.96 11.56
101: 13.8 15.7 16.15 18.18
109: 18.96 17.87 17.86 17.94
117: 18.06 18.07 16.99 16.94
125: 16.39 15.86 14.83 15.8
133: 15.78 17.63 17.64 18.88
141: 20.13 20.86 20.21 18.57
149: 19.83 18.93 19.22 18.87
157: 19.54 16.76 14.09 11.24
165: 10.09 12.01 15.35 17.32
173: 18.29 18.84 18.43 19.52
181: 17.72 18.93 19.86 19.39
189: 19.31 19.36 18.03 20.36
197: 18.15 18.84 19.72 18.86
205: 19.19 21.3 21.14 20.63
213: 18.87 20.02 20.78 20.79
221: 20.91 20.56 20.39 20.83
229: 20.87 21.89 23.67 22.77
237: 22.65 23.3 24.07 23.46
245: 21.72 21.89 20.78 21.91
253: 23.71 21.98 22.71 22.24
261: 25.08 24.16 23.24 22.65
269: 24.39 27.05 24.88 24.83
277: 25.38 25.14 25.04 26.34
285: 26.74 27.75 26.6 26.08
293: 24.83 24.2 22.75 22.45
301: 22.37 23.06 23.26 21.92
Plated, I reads 1.23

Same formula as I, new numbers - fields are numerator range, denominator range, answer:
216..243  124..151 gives 1.22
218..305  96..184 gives 1.38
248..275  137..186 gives 1.33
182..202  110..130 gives 1.12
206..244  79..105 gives 1.92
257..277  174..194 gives 1.28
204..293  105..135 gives 1.34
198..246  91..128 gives 1.33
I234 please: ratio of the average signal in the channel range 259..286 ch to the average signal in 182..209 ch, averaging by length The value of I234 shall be 1.28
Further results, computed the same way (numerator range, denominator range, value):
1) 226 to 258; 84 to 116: 1.59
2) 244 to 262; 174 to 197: 1.18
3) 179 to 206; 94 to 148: 1.13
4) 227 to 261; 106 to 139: 1.31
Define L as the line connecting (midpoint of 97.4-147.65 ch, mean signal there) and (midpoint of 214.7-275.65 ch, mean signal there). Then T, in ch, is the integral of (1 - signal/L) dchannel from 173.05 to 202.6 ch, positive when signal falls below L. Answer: 1.5 ch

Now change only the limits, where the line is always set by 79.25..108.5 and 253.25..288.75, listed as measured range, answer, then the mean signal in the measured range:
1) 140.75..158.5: -3.85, 19.5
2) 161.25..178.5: 2.22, 15.3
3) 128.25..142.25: -2.18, 17.3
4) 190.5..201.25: 0.17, 19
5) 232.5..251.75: 0.01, 22.6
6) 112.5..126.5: -3.59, 17.4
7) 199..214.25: 0.16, 19.9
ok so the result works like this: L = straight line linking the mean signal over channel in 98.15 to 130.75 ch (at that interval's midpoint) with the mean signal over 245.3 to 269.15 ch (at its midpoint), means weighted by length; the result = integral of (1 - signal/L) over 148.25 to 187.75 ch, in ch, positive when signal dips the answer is 3.62 ch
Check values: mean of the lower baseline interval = 16.6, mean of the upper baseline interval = 22.8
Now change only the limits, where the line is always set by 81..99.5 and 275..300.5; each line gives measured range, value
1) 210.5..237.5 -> -0.8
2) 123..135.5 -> -2.4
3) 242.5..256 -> 0.1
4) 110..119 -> -4.0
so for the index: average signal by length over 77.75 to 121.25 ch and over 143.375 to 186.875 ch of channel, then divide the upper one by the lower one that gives 1.28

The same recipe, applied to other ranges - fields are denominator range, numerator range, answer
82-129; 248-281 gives 1.63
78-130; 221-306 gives 1.67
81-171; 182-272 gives 1.37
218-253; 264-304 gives 1.13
